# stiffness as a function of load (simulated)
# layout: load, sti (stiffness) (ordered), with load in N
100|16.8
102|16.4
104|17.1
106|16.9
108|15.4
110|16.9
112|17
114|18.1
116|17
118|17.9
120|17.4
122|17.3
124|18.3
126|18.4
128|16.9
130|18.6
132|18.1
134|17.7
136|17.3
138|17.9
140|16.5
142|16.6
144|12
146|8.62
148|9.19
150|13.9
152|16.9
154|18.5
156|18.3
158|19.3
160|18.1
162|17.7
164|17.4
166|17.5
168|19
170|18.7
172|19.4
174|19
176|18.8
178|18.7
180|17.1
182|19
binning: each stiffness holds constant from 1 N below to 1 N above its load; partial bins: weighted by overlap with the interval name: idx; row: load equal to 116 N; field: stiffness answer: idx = 17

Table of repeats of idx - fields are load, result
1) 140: 16.5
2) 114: 18.1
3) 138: 17.9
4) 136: 17.3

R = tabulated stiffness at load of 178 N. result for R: 18.7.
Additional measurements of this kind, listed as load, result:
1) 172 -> 19.4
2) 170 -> 18.7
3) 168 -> 19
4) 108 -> 15.4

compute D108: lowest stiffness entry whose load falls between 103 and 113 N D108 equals 15.4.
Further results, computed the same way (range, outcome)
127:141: 16.5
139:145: 12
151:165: 16.9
